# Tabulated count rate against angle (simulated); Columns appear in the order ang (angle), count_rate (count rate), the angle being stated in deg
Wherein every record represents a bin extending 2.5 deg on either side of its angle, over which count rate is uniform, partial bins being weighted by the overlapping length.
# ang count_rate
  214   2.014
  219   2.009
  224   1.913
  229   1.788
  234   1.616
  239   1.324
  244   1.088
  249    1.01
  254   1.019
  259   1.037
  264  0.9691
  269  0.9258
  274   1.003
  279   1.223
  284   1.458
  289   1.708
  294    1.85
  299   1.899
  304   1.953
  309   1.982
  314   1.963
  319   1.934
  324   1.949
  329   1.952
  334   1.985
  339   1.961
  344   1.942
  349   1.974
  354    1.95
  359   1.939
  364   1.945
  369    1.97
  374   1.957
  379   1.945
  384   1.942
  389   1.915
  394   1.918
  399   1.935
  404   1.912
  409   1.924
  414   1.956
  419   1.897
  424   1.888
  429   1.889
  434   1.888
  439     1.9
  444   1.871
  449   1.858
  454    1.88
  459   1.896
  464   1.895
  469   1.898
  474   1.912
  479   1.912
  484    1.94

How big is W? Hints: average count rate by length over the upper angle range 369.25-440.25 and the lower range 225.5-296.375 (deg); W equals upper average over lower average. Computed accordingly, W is 1.5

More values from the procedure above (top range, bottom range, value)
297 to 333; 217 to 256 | 1.33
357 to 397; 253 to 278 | 1.94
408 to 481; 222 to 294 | 1.45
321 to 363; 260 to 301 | 1.44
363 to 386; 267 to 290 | 1.57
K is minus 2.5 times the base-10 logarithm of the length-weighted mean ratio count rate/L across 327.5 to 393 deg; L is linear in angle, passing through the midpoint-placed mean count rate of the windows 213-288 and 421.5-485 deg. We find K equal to -0.186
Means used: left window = 1.35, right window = 1.89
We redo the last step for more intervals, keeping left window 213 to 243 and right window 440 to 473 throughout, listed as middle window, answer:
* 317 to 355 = -0.09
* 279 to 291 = 0.18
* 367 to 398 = -0.06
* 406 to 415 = -0.05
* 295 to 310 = -0.09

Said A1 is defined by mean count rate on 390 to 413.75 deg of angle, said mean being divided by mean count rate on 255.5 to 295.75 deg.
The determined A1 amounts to 1.5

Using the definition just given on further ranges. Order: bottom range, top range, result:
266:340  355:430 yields 1.13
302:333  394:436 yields 0.98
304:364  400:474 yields 0.97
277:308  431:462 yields 1.10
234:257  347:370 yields 1.68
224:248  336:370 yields 1.33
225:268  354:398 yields 1.56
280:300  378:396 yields 1.15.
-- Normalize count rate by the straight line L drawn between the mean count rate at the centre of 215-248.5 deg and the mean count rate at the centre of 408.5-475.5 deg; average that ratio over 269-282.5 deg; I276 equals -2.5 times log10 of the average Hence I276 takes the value 0.45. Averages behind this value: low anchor 1.6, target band 1.1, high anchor 1.9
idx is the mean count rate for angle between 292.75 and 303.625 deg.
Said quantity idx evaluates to 1.89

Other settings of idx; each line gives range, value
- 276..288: 1.37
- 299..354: 1.96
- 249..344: 1.59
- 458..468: 1.9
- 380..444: 1.91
